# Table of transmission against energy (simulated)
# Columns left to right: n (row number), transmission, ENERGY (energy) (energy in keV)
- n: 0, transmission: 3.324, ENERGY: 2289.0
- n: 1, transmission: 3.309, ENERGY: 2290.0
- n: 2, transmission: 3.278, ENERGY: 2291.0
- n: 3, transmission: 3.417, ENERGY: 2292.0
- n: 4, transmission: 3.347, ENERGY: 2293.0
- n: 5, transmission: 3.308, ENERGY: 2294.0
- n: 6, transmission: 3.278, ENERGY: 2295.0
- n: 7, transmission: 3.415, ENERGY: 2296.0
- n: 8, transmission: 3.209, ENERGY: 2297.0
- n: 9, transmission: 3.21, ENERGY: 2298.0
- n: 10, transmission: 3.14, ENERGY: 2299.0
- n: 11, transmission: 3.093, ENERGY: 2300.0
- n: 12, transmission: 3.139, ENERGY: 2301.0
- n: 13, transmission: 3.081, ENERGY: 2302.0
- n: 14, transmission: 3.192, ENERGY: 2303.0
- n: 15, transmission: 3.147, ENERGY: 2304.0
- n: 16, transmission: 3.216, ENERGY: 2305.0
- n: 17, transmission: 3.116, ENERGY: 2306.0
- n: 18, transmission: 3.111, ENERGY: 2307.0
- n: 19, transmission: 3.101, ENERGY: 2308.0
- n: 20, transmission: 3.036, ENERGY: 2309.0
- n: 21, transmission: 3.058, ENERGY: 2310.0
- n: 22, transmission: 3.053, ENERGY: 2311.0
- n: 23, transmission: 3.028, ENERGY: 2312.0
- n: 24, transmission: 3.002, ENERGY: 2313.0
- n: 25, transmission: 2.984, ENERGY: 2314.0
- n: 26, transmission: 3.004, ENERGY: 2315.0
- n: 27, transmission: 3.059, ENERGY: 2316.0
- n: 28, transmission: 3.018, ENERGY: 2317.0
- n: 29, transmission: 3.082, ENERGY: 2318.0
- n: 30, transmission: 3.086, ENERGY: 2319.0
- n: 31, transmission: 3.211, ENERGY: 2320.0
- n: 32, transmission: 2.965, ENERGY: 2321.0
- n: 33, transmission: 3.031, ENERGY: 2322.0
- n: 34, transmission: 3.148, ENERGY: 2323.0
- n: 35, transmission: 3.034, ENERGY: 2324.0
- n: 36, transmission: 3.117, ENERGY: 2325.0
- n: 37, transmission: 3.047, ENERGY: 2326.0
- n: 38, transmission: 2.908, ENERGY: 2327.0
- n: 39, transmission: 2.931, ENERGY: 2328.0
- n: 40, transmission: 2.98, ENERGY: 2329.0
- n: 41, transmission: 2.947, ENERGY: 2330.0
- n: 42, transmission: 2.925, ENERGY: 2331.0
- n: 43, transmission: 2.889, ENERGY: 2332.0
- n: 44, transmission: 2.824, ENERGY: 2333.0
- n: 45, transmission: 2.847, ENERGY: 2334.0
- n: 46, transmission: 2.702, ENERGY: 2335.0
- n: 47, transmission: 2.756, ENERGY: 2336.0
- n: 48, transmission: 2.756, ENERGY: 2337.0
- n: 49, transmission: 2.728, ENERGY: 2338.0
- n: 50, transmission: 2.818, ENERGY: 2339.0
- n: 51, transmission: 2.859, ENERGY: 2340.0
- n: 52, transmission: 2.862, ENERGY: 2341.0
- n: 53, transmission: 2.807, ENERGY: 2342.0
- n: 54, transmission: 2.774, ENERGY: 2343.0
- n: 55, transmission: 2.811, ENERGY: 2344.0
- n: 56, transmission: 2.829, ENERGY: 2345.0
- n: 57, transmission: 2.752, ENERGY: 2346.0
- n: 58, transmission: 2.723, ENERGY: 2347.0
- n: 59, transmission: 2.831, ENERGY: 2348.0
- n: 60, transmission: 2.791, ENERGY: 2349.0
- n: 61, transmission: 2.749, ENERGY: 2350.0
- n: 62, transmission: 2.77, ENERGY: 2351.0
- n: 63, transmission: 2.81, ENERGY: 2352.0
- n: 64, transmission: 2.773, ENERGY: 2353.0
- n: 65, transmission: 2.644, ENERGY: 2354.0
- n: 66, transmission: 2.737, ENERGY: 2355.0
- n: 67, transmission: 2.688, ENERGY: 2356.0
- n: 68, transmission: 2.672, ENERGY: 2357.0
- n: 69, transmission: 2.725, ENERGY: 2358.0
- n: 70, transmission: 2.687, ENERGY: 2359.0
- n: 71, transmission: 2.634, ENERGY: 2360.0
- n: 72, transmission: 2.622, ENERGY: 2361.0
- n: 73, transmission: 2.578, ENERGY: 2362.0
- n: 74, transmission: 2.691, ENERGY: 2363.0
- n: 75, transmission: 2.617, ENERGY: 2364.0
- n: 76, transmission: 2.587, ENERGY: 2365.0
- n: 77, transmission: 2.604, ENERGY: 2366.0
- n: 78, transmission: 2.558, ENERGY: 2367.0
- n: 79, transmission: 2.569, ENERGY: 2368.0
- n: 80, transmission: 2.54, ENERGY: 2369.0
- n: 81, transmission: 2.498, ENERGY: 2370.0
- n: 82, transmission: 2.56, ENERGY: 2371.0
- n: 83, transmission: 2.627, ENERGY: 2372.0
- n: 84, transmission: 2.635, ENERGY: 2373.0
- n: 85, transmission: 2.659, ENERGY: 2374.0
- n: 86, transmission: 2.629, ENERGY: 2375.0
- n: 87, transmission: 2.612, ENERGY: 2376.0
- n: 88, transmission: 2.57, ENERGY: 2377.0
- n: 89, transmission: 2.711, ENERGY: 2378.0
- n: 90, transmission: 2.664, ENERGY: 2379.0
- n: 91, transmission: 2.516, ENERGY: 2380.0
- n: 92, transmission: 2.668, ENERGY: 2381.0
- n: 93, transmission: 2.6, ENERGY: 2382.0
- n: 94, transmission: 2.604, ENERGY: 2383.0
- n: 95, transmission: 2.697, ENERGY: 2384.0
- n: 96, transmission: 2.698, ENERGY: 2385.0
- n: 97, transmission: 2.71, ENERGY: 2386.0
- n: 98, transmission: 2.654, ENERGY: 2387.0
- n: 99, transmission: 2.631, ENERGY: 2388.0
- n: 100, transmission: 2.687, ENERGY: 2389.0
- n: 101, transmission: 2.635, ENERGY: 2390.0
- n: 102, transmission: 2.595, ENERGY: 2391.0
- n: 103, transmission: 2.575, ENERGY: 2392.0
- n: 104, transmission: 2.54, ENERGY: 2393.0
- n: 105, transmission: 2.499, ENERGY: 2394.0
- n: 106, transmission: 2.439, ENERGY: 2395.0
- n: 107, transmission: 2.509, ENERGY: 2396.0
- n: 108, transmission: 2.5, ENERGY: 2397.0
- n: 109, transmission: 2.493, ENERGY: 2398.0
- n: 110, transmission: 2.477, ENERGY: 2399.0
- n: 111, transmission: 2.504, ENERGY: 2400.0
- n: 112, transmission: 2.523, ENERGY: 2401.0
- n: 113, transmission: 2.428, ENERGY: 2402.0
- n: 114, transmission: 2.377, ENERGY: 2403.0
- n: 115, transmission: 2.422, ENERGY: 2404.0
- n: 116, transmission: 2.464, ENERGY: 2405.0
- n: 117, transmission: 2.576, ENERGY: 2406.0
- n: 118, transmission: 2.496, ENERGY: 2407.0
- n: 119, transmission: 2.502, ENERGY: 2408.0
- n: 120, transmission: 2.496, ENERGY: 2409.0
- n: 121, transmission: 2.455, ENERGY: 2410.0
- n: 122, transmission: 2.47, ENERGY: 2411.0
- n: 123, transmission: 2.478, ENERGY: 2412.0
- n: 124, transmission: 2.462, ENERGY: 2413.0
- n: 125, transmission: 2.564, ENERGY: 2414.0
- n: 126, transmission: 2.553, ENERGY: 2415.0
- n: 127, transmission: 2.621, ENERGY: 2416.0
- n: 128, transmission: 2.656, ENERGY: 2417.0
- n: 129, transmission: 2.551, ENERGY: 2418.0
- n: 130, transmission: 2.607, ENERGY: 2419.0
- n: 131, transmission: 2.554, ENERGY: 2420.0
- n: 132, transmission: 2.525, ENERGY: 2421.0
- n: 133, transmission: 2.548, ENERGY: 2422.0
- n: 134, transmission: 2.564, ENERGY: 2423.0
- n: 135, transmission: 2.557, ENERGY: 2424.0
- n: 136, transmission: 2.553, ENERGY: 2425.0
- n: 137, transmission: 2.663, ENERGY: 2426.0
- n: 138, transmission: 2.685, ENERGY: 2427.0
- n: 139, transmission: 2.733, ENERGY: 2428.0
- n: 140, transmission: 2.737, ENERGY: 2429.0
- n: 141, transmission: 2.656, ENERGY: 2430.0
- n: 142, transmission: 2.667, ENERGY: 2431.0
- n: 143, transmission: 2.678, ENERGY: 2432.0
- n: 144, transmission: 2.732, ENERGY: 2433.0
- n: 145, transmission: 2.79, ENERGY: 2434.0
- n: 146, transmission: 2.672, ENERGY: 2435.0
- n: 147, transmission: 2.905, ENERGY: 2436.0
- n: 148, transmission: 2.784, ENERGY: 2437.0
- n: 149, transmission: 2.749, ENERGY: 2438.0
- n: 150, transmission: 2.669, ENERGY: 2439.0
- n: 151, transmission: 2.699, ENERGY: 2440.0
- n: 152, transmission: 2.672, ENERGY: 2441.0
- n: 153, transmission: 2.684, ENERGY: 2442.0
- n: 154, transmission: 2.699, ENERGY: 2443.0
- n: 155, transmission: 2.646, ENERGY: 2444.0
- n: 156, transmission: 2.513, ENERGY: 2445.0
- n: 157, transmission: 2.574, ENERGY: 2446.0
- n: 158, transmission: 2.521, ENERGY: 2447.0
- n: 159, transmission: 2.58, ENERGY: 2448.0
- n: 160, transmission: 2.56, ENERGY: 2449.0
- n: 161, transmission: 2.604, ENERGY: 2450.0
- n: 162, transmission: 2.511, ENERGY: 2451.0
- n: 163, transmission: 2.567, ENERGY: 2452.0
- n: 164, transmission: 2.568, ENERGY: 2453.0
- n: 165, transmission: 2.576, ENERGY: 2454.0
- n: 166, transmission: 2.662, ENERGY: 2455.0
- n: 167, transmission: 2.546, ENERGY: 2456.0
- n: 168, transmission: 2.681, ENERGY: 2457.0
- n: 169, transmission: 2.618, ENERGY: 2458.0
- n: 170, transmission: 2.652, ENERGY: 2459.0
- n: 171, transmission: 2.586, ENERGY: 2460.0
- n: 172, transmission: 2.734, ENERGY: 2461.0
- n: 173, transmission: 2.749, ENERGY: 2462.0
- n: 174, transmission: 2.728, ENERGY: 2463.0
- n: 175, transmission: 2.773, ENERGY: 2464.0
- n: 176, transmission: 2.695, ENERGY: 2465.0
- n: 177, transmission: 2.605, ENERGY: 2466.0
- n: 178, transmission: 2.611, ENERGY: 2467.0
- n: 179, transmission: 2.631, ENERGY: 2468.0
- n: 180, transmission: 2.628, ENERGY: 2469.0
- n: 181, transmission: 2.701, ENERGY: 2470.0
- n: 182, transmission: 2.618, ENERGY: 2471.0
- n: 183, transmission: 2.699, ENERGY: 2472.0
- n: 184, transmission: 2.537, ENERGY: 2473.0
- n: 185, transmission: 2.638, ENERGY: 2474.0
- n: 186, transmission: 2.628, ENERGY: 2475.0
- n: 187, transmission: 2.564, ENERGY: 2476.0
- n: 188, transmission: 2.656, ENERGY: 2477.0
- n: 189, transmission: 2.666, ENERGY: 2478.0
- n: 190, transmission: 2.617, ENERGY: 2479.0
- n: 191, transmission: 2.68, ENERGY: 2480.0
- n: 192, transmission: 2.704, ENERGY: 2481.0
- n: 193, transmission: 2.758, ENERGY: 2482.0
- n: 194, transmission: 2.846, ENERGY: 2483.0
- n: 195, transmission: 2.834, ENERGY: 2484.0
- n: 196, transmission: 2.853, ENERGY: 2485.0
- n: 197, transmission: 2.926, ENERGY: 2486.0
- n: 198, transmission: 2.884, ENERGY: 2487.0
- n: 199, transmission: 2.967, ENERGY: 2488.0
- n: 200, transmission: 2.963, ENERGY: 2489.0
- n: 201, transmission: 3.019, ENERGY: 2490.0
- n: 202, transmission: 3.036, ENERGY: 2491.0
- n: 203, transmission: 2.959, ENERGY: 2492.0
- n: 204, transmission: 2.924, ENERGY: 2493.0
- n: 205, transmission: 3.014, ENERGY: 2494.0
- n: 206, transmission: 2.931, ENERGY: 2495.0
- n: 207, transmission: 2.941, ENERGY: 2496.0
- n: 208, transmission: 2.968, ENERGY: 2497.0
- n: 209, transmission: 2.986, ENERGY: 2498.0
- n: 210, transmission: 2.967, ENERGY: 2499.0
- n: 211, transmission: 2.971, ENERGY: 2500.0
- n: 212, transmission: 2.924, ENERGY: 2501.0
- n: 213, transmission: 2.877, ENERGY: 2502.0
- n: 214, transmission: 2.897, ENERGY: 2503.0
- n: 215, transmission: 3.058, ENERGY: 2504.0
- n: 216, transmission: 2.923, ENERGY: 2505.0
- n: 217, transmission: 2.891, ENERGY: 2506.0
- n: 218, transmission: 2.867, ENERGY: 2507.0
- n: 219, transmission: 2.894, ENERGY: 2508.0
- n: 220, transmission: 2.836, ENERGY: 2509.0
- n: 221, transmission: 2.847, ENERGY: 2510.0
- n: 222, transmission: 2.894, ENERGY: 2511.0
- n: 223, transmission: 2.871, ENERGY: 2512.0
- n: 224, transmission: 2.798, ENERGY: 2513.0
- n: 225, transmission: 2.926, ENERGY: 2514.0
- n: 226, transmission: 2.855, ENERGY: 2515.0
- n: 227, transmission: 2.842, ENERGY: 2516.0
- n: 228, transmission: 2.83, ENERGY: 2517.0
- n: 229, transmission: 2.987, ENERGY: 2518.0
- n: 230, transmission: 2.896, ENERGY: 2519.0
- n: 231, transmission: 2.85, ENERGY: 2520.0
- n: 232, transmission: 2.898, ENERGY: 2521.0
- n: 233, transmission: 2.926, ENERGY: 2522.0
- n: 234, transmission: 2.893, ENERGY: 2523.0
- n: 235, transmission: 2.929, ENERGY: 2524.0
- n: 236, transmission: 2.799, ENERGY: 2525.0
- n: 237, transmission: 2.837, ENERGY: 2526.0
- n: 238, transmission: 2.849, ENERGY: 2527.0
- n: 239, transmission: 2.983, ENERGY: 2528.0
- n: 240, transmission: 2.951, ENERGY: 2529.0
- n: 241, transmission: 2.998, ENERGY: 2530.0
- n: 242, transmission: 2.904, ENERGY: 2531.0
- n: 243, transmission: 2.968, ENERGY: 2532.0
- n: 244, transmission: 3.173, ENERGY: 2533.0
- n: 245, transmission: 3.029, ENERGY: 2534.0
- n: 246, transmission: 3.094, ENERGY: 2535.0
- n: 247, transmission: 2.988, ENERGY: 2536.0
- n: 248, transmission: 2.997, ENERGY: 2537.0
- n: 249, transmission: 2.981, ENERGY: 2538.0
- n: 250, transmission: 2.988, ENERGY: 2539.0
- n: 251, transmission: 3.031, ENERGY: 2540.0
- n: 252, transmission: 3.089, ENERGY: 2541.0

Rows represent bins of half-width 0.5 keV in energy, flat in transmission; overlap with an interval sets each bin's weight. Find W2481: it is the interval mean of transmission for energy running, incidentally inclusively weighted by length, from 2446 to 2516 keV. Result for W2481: 2.77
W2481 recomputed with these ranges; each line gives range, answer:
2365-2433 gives 2.58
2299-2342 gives 3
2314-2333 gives 3.02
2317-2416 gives 2.69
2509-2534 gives 2.91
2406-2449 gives 2.62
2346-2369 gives 2.68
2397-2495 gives 2.65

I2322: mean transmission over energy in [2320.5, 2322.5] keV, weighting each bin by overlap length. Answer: 3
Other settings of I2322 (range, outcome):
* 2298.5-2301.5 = 3.12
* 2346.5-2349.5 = 2.78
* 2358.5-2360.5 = 2.66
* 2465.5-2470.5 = 2.64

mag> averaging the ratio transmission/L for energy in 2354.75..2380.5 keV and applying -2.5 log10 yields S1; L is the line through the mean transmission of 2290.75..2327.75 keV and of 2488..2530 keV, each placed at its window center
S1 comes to 0.169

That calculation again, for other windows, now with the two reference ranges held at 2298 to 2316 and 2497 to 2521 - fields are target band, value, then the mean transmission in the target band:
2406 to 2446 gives 0.139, 2.62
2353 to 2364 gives 0.142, 2.67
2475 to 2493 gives 0.040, 2.82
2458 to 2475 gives 0.109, 2.66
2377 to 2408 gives 0.175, 2.56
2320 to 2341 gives 0.055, 2.92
